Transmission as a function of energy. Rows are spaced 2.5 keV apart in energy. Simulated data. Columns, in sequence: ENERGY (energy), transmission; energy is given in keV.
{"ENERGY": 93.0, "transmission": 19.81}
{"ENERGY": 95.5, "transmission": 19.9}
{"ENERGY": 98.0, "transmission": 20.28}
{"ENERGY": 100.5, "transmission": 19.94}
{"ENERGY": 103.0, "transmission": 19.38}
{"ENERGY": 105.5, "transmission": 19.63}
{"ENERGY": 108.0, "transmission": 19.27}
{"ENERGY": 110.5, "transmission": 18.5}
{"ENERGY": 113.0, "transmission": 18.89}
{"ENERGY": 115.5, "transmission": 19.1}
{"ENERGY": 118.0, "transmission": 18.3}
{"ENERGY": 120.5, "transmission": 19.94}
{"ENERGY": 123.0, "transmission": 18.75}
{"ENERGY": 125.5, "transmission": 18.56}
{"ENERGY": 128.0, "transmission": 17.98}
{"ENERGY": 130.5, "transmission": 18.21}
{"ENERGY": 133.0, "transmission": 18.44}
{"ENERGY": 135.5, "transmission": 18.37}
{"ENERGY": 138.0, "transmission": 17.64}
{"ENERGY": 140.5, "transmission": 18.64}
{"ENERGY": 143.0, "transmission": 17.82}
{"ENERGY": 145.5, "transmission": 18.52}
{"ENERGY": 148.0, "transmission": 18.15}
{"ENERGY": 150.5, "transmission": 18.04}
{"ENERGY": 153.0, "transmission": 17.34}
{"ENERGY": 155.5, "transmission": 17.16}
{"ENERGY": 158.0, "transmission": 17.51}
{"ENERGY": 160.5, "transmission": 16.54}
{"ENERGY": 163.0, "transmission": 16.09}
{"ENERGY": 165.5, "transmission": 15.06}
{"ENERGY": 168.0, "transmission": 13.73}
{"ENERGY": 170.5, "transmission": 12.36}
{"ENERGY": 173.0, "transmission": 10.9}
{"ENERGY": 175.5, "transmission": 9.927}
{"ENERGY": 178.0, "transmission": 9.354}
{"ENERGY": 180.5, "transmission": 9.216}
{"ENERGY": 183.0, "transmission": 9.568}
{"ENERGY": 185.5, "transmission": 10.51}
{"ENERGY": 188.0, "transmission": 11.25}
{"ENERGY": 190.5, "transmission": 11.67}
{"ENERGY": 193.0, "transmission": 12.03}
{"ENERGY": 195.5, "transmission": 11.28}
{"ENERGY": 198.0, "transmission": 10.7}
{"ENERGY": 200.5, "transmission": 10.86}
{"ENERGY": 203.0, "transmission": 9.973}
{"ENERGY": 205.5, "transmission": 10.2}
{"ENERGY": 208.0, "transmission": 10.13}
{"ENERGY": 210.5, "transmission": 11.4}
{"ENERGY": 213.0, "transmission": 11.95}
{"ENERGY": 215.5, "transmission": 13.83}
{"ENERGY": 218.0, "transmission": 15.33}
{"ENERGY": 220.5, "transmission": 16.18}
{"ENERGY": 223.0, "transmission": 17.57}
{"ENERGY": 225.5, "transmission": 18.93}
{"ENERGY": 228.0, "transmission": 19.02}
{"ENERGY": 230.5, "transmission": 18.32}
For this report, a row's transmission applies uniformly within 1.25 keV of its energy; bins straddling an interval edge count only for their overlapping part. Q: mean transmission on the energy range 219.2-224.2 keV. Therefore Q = 16.9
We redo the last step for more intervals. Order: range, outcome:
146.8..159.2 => 17.6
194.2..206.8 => 10.6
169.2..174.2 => 11.7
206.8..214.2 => 11.2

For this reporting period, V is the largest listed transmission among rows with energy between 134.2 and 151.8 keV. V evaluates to 18.64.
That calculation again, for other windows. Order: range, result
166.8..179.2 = 13.73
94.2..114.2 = 20.28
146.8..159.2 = 18.15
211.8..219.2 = 15.33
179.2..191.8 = 11.67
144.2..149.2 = 18.52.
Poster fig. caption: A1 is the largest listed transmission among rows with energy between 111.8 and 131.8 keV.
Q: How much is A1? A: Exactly 19.94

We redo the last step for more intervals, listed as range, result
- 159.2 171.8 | 16.54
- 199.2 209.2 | 10.86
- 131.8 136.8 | 18.44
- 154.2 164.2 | 17.51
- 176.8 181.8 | 9.354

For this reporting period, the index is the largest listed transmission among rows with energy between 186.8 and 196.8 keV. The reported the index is 12.03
